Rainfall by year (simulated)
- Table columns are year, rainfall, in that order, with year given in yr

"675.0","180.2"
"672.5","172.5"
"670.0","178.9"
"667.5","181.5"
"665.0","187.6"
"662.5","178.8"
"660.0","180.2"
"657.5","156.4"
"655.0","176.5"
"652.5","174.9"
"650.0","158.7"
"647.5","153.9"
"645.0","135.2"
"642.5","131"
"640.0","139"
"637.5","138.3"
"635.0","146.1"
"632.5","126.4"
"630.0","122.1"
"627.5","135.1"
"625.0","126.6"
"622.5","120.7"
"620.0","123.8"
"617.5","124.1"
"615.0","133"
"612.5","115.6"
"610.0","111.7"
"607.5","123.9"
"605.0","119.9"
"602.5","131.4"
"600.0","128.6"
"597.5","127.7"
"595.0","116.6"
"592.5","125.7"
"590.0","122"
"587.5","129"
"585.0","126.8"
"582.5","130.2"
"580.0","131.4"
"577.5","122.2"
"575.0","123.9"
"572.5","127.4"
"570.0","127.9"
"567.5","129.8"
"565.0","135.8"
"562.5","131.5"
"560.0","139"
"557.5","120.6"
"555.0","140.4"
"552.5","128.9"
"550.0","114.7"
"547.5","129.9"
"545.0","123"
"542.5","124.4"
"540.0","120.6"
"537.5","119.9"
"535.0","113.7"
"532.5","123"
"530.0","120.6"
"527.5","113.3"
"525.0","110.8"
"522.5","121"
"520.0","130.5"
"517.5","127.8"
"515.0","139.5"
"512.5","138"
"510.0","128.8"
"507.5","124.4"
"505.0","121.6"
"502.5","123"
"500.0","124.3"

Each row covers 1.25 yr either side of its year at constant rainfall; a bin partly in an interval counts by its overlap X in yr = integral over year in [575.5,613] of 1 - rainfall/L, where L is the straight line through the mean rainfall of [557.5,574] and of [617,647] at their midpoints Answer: 1.9 yr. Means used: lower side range 131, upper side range 131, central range 124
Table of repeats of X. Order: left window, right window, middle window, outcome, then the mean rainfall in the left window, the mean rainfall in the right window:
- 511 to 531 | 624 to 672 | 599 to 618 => 2.87 yr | 125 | 154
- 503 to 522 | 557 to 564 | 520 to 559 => 2.57 yr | 129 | 132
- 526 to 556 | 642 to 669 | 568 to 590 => 1.57 yr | 122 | 166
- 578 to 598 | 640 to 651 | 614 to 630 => 1.14 yr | 126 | 144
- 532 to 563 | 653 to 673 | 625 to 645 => 3.73 yr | 125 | 177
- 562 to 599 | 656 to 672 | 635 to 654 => 2.06 yr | 127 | 177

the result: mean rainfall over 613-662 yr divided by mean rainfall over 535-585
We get 1.1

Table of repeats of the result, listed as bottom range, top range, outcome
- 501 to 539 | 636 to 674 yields 1.32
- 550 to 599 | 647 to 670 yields 1.35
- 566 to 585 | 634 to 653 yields 1.14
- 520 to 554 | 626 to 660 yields 1.22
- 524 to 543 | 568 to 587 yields 1.08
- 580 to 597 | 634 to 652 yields 1.15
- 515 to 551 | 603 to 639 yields 1.04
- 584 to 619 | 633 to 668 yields 1.28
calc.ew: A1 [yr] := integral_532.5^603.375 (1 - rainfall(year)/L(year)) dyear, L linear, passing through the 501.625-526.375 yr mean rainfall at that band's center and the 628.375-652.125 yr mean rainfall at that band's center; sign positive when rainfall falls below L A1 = 3.2 yr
